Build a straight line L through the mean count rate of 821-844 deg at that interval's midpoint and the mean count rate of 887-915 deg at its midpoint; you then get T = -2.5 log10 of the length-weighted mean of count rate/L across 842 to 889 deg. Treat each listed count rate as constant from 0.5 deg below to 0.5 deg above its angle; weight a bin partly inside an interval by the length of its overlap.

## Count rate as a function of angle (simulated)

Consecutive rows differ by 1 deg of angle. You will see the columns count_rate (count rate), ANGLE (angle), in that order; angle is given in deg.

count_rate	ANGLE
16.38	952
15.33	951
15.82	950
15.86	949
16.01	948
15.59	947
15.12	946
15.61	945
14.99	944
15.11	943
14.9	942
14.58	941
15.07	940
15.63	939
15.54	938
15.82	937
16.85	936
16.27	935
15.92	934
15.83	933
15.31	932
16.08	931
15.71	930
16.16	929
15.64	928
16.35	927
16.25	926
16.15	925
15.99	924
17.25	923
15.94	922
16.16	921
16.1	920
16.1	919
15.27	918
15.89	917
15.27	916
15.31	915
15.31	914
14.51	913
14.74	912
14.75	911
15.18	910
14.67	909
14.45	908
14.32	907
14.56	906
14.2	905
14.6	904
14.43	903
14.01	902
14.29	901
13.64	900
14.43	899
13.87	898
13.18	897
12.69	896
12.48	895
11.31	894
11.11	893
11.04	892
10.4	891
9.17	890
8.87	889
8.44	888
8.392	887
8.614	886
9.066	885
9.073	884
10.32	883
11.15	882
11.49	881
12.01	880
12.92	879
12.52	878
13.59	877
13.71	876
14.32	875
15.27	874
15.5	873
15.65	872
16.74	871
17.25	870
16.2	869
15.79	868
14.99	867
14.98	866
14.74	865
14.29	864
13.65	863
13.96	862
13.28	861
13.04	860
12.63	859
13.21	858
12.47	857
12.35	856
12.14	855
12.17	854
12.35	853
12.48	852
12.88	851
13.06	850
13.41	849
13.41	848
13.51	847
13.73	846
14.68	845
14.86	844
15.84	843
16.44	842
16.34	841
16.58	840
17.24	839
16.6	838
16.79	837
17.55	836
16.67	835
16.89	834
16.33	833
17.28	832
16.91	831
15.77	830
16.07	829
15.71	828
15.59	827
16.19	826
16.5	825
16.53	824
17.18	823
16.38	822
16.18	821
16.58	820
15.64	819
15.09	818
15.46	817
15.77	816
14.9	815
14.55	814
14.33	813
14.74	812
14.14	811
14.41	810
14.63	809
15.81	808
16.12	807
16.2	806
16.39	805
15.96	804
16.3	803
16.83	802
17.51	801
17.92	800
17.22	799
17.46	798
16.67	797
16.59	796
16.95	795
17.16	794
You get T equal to 0.13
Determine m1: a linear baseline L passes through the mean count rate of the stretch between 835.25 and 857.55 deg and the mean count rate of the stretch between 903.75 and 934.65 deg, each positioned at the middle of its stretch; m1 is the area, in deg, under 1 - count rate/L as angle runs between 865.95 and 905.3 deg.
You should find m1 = 5.9 deg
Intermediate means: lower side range 14.4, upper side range 15.5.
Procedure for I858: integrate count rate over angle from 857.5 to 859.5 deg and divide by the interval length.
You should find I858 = 12.9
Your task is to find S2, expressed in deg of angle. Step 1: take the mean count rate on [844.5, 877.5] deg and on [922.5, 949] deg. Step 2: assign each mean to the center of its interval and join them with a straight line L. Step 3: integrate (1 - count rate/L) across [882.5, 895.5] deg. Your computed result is 4.25 deg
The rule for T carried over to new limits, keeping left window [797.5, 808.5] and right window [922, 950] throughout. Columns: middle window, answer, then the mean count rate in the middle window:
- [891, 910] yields 0.187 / 13.5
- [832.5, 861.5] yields 0.138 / 14.4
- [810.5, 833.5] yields 0.050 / 15.8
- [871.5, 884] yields 0.234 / 13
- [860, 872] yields 0.086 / 15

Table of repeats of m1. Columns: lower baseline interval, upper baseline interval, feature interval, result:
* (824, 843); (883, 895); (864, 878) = -3.78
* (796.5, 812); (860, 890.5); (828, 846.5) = -2.01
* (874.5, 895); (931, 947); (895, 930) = -4.61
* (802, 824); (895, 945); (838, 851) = 0.48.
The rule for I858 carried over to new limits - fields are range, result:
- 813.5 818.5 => 15.2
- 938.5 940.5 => 15.4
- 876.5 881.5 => 12.5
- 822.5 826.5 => 16.6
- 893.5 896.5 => 12.2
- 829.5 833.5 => 16.6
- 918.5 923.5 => 16.3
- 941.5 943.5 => 15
